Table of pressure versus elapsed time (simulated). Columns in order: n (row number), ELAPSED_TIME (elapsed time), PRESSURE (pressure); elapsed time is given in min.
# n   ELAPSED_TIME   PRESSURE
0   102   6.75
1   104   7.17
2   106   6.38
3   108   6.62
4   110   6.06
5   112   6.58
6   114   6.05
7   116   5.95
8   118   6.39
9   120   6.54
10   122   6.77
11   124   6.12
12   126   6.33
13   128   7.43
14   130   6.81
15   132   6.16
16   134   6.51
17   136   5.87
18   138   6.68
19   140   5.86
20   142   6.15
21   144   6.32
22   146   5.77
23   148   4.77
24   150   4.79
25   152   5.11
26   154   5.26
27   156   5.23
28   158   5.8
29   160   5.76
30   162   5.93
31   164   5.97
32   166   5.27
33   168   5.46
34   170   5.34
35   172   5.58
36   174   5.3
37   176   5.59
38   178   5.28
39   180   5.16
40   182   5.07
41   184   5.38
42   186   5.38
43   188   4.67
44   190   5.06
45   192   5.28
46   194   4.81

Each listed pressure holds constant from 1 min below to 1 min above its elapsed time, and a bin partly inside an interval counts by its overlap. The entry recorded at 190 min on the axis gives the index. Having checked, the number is 5.06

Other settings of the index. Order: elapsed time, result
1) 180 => 5.16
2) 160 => 5.76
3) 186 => 5.38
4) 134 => 6.51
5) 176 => 5.59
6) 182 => 5.07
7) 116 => 5.95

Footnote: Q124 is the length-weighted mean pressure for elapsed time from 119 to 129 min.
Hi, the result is 6.64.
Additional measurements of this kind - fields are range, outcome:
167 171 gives 5.4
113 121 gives 6.23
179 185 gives 5.2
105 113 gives 6.41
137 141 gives 6.27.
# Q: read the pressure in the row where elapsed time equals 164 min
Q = 5.97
